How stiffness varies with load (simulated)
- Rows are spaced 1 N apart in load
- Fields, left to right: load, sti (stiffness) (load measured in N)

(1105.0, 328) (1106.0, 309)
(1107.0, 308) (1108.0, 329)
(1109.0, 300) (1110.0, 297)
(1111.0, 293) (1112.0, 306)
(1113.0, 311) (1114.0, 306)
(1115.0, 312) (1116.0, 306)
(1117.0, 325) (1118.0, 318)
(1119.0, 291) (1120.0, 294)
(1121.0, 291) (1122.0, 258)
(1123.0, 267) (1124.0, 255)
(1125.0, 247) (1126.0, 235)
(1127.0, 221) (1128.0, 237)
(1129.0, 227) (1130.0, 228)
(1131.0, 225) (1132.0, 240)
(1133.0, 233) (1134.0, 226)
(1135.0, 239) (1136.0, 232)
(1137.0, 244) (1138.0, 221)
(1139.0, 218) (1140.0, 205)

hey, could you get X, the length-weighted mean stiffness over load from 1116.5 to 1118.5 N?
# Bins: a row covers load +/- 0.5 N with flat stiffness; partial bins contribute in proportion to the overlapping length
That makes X 322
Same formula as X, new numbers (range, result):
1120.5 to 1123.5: 272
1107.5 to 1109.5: 314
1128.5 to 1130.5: 228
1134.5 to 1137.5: 238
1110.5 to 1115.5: 306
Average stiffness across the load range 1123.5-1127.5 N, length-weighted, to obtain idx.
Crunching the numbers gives 240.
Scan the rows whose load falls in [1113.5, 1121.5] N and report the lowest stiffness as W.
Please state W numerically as 291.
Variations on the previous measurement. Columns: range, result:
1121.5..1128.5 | 221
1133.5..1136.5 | 226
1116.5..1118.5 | 318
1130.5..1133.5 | 225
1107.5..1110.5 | 297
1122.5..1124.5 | 255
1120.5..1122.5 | 258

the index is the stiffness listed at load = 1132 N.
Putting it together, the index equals 240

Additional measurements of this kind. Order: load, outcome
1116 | 306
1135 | 239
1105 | 328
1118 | 318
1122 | 258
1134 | 226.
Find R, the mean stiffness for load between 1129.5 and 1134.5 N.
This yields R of 230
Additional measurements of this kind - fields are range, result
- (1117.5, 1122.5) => 290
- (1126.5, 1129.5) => 228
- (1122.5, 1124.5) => 261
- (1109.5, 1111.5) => 295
